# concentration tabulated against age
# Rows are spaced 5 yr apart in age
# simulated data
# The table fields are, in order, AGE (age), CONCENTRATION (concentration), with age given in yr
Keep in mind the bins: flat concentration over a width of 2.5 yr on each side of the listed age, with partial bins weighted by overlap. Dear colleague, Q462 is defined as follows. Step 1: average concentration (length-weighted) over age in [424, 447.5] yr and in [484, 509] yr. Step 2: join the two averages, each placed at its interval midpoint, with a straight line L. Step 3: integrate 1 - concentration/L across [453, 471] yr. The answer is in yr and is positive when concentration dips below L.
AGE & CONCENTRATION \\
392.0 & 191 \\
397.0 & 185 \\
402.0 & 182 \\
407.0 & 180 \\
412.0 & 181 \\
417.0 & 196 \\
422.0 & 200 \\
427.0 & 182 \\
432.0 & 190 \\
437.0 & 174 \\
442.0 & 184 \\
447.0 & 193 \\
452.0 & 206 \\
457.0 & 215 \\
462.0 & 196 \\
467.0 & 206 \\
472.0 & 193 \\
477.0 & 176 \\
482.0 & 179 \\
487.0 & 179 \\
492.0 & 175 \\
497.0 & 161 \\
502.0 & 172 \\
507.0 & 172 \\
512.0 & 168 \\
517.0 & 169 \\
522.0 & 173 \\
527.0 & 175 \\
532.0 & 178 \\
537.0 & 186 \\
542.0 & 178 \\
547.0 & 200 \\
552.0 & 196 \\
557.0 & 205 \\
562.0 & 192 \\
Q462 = -2.6 yr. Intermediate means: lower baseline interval 184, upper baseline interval 172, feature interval 205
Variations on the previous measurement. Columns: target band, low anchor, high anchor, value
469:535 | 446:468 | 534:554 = 7.2 yr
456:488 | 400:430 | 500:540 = -2.0 yr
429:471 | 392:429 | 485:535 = -3.3 yr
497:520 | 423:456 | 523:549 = 1.9 yr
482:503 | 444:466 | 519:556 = 2.3 yr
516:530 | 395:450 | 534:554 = 1.2 yr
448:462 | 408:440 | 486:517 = -2.0 yr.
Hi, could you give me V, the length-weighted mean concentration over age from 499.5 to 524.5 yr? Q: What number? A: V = 171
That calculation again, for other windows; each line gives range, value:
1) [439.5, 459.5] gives 200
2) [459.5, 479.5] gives 193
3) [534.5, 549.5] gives 188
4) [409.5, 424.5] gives 192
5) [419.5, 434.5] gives 191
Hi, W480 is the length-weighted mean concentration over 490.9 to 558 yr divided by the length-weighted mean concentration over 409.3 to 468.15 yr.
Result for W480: 0.9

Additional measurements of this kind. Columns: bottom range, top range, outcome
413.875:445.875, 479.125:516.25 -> 0.92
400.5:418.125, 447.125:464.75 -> 1.11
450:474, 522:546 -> 0.88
